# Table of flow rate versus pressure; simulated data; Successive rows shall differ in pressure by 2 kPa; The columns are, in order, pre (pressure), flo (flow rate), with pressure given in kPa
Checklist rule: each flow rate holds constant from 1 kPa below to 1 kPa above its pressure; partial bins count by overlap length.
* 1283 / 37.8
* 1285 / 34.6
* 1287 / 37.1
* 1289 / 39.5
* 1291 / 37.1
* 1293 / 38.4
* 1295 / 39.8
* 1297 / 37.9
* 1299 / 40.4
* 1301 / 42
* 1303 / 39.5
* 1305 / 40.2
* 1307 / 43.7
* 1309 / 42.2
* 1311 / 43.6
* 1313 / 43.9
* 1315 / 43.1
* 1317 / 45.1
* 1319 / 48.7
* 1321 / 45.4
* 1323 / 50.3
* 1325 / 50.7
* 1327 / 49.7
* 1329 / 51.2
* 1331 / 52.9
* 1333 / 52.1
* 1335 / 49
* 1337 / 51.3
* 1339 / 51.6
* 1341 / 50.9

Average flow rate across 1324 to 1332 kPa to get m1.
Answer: 51.1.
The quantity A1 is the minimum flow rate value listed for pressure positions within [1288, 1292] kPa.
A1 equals 37.1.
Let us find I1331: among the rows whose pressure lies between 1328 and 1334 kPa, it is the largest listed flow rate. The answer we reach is 52.9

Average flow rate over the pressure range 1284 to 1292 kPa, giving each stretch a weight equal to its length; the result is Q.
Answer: 37.1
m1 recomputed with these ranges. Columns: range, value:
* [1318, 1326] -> 48.8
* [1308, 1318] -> 43.6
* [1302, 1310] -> 41.4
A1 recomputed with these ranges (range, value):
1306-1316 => 42.2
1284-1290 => 34.6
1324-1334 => 49.7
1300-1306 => 39.5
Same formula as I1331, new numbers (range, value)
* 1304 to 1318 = 45.1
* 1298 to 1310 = 43.7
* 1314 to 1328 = 50.7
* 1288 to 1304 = 42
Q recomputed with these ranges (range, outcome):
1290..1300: 38.7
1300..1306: 40.6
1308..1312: 42.9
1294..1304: 39.9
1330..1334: 52.5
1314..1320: 45.6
